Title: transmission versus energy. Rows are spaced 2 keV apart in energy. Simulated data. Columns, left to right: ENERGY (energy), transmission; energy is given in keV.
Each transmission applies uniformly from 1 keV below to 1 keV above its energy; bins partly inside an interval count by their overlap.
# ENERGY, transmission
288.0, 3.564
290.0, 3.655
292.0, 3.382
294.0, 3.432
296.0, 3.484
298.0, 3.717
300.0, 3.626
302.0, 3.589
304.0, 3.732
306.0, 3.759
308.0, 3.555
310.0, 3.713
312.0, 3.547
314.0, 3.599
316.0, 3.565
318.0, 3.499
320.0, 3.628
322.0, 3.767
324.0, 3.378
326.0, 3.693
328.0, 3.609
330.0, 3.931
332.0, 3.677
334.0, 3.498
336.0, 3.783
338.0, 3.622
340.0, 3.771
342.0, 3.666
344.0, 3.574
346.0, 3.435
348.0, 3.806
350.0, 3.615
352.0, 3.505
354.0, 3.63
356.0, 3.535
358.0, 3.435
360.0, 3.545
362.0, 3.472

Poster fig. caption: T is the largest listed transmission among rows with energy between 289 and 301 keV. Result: 3.717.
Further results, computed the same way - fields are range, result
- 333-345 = 3.783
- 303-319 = 3.759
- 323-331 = 3.931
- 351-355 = 3.63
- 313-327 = 3.767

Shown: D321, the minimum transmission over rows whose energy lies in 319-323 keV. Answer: 3.628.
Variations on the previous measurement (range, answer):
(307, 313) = 3.547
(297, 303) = 3.589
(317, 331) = 3.378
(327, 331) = 3.609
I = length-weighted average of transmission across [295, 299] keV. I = 3.6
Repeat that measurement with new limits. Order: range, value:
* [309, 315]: 3.62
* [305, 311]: 3.68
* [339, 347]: 3.61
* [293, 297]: 3.46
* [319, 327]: 3.62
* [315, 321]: 3.56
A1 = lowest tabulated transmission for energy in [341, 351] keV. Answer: 3.435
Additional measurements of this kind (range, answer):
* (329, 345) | 3.498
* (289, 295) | 3.382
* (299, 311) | 3.555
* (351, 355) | 3.505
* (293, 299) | 3.432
